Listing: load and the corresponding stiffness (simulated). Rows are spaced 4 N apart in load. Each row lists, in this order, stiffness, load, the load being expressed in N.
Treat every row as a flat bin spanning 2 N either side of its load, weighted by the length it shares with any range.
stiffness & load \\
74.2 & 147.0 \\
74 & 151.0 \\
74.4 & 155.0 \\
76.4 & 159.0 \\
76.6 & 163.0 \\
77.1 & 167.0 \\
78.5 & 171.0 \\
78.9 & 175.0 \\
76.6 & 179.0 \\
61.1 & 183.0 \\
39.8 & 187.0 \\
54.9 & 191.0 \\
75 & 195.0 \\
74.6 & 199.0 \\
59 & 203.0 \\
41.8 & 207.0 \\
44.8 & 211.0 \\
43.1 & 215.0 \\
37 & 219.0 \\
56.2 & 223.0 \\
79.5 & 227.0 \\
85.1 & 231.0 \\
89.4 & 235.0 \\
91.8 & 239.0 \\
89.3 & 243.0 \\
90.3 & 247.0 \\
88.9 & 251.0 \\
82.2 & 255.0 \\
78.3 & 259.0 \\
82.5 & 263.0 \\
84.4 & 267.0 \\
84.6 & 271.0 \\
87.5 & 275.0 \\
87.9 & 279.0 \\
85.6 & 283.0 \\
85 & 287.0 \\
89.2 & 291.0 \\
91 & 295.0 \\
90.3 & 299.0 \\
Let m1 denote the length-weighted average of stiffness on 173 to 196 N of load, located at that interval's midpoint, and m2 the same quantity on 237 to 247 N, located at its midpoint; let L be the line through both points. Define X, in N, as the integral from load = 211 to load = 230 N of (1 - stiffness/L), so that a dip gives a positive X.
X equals 6.2 N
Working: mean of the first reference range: 63.9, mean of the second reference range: 90.5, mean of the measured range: 54.6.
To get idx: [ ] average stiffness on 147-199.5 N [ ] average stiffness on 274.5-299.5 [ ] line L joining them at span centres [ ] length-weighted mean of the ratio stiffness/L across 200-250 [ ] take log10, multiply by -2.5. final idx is 0.165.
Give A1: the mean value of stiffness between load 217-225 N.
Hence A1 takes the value 46.6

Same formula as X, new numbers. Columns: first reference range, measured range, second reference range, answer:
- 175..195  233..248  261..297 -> -2.72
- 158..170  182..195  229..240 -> 4.21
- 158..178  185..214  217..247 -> 8.19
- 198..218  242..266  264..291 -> -3.68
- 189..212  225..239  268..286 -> -3.07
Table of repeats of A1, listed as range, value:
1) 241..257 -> 87.7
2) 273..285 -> 87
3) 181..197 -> 57.7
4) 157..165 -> 76.5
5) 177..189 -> 59.2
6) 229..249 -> 89.2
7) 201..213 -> 48.5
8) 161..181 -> 77.5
